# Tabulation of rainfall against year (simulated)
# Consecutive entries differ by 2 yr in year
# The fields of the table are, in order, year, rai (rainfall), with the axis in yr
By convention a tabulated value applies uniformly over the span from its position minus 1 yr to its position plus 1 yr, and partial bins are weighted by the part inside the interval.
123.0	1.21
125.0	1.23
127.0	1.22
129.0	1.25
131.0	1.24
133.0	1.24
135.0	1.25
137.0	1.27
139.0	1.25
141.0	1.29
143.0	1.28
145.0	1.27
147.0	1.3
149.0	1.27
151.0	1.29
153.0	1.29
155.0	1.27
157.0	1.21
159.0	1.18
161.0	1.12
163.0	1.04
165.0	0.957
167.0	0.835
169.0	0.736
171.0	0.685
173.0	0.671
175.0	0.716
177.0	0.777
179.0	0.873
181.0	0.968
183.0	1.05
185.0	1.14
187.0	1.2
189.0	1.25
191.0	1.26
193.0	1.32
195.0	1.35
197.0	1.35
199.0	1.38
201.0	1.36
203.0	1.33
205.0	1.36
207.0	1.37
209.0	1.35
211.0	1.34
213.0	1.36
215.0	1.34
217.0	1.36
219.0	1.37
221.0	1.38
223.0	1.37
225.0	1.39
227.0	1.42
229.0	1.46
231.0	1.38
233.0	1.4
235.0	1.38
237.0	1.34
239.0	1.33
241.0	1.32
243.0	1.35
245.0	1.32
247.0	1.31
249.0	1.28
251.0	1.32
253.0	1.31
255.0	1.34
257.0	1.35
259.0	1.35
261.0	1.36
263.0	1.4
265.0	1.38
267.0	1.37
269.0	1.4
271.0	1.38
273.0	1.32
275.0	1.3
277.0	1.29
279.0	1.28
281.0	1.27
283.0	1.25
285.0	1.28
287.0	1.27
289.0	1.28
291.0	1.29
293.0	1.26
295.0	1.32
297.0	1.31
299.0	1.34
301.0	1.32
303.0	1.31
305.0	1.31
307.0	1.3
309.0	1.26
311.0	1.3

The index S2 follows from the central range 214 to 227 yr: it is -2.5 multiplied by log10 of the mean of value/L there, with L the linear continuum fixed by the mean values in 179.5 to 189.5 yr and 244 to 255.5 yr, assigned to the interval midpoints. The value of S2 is -0.13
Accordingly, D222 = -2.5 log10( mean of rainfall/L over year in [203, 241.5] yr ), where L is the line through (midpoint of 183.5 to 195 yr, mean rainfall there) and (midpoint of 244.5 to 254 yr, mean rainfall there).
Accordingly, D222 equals -0.08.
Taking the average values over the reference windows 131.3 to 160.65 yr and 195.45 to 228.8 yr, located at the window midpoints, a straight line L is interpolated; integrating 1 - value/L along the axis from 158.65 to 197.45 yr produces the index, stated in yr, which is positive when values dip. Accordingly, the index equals 8.7 yr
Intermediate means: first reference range 1.26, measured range 1.02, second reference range 1.37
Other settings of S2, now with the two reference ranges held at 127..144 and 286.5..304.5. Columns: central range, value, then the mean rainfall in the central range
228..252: -0.052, 1.35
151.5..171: 0.194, 1.06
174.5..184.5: 0.375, 0.898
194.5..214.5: -0.065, 1.35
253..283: -0.037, 1.34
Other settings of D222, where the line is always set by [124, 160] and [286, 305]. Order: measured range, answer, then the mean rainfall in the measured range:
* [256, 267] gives -0.06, 1.37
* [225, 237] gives -0.10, 1.4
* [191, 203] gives -0.06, 1.34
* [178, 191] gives 0.16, 1.09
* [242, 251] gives -0.02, 1.32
